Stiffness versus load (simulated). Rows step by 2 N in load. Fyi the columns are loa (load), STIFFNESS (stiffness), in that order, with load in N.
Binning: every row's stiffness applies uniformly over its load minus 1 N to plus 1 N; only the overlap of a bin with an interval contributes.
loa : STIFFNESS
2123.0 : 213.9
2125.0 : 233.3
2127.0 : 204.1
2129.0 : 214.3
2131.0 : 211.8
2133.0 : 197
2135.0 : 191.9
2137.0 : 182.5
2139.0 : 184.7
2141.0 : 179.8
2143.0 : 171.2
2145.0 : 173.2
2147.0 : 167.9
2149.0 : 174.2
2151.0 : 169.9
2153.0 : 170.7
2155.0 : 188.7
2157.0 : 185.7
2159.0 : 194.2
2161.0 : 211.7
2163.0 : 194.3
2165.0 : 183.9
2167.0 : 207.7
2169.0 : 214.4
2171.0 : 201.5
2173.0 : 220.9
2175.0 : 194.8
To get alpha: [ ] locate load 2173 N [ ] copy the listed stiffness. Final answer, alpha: 220.9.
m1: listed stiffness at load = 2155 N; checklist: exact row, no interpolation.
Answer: 188.7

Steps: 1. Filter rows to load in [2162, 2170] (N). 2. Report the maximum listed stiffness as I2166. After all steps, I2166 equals 214.4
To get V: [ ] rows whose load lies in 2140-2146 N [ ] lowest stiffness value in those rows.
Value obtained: 171.2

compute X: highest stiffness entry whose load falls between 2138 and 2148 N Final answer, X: 184.7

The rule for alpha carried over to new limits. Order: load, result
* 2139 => 184.7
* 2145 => 173.2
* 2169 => 214.4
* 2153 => 170.7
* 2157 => 185.7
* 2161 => 211.7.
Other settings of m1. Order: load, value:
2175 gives 194.8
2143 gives 171.2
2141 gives 179.8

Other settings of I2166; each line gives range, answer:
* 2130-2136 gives 211.8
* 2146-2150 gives 174.2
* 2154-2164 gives 211.7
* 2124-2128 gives 233.3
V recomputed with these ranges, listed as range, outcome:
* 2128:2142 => 179.8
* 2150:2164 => 169.9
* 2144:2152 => 167.9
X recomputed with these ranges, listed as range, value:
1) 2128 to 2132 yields 214.3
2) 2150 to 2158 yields 188.7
